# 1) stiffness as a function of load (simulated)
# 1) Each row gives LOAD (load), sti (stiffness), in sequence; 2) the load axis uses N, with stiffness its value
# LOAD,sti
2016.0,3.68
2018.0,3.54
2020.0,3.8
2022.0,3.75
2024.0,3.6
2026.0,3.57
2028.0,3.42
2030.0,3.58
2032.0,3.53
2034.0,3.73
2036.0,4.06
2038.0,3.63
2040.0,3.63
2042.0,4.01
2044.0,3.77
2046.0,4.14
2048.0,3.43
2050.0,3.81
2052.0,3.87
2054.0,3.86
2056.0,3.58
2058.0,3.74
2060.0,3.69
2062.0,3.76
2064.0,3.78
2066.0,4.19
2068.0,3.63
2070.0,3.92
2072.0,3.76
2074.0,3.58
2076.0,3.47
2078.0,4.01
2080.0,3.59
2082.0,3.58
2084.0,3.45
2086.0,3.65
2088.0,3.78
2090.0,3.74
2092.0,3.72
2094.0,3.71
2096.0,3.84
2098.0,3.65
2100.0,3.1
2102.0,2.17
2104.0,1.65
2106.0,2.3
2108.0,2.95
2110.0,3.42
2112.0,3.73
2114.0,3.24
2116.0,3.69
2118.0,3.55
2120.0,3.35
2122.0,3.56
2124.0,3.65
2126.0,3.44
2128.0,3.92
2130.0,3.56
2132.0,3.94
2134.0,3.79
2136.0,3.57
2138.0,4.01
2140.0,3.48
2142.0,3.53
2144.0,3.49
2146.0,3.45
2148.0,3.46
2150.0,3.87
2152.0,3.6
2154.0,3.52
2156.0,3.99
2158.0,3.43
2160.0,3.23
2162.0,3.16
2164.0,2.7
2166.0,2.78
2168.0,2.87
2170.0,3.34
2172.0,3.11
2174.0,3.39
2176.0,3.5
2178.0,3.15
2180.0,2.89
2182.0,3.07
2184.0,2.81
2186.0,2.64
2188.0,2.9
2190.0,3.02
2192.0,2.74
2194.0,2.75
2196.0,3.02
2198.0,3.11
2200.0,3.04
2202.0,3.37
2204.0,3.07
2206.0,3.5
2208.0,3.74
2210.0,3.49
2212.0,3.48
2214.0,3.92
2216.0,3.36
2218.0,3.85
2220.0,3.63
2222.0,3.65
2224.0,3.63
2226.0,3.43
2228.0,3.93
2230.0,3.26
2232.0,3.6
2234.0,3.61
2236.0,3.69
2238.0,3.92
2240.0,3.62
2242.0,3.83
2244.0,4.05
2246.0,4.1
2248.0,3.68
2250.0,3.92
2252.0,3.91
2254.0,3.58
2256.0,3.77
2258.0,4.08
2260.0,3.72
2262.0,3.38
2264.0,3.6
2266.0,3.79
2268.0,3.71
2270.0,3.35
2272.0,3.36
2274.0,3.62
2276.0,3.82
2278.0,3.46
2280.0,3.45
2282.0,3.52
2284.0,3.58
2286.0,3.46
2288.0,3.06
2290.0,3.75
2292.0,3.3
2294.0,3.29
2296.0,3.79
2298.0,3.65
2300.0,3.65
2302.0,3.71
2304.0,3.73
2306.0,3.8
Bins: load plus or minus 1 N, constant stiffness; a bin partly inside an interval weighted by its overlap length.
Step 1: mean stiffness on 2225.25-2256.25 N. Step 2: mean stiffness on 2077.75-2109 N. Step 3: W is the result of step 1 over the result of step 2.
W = 1.14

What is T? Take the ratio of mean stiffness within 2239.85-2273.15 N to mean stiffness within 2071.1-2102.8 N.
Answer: 1.05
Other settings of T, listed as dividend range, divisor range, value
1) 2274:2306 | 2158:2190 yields 1.17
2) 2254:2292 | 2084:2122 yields 1.08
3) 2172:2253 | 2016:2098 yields 0.92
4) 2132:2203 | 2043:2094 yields 0.87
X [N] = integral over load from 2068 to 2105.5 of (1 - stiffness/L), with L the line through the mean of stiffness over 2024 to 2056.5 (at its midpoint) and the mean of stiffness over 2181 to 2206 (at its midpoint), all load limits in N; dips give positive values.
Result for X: 0.54 N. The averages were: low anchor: 3.72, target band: 3.45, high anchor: 2.98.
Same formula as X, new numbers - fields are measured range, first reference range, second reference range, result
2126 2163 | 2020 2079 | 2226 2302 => 0.9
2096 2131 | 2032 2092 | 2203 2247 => 4.4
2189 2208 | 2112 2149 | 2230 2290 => 2.7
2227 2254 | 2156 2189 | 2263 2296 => -3.3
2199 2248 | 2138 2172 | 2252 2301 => -1.7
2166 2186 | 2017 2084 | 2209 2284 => 3.3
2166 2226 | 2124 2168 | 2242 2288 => 5.7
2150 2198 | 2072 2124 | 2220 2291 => 5.3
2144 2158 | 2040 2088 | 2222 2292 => 0.3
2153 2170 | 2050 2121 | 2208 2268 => 1.8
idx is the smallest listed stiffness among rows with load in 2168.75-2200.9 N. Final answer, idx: 2.64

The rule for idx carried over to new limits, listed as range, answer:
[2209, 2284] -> 3.26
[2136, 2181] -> 2.7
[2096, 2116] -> 1.65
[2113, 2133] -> 3.24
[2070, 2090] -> 3.45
